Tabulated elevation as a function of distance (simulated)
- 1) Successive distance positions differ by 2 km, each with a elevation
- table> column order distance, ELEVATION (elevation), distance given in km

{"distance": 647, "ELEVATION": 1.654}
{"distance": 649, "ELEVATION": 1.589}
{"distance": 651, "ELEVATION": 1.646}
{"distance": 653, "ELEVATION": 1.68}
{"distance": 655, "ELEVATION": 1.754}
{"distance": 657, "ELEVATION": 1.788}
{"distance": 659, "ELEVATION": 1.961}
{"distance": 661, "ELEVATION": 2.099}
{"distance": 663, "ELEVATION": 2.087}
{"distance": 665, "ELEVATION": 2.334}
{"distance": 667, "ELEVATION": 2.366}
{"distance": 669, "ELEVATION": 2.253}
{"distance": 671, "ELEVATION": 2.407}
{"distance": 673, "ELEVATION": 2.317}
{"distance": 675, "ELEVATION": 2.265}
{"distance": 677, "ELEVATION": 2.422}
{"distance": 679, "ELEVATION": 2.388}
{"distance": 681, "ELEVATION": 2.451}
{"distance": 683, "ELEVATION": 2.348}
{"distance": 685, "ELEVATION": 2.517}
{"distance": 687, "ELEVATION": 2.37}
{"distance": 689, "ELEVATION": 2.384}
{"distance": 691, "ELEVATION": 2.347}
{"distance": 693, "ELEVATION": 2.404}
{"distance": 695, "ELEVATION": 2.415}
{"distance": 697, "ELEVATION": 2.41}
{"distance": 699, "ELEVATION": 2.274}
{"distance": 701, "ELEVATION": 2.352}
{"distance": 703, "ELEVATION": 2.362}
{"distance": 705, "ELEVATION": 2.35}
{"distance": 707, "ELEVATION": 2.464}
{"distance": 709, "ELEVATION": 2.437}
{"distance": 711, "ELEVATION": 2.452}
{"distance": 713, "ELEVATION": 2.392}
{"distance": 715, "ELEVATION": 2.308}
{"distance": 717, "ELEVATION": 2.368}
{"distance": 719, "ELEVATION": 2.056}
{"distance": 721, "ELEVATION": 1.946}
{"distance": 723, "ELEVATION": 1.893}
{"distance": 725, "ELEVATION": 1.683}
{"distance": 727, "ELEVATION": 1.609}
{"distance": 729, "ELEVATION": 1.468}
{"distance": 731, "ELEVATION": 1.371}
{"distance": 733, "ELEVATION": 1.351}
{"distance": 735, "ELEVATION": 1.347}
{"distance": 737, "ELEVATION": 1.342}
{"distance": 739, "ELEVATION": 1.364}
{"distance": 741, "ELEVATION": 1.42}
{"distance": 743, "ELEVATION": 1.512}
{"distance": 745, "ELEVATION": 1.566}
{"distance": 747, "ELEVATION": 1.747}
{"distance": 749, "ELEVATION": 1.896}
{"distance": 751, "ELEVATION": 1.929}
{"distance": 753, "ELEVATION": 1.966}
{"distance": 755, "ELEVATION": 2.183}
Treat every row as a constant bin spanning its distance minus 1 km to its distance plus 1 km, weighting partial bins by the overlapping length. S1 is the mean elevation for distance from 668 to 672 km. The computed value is 2.33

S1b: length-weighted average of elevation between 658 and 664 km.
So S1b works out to 2.05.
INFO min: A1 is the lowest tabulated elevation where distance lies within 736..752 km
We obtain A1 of 1.342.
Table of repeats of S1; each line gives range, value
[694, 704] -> 2.36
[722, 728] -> 1.73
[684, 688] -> 2.44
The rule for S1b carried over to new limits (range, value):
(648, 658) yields 1.69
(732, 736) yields 1.35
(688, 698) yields 2.39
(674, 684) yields 2.37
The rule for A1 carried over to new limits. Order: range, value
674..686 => 2.265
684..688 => 2.37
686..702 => 2.274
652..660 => 1.68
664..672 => 2.253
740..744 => 1.42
